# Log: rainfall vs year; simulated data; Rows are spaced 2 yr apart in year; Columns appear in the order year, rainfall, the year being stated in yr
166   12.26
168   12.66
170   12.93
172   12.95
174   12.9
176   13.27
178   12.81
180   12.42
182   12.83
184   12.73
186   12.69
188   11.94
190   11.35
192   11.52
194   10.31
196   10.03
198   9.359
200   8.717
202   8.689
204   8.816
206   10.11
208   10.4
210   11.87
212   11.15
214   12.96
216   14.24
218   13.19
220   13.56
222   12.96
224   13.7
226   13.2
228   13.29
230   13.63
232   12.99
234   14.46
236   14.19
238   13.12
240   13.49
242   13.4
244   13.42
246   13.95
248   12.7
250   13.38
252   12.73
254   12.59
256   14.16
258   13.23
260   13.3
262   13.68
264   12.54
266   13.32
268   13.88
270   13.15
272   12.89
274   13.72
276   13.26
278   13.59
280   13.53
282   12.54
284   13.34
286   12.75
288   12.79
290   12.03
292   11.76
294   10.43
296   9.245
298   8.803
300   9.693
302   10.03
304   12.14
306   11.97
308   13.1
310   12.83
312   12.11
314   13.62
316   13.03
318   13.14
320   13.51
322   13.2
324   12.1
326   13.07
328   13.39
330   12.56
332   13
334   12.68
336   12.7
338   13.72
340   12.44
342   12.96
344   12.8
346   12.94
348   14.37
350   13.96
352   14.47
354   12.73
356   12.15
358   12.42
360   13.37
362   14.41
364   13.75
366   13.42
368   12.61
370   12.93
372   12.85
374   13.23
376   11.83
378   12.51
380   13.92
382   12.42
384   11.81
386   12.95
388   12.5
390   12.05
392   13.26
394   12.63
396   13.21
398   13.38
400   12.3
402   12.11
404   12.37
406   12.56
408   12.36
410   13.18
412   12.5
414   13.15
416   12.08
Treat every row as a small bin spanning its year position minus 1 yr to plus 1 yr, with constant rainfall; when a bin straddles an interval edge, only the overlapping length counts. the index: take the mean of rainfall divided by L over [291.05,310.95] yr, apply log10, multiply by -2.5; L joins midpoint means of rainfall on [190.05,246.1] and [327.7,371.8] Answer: 0.16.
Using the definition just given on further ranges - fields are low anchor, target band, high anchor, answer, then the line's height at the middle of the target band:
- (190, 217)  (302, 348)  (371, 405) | -0.07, 12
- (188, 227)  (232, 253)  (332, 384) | -0.14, 11.8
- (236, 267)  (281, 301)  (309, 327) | 0.16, 13.1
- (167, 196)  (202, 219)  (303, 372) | 0.09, 12.4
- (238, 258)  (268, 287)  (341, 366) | 0.01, 13.3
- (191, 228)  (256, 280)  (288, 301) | -0.23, 10.8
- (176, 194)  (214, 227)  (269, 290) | -0.07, 12.6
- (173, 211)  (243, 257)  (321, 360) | -0.12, 11.9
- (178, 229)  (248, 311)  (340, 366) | 0.00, 12.5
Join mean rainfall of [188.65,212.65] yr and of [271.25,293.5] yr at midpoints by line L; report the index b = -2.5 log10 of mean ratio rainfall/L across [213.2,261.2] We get -0.179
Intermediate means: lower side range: 10.2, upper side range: 12.9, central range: 13.4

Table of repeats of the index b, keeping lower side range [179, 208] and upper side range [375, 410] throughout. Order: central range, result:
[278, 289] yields -0.13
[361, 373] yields -0.08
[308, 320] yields -0.10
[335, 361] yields -0.08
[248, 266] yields -0.16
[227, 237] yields -0.22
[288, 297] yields 0.06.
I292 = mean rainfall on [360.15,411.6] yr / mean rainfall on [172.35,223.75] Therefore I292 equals 1.10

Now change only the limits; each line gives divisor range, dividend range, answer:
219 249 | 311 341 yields 0.96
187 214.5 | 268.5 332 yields 1.18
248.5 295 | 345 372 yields 1.03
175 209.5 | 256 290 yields 1.19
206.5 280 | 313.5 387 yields 0.99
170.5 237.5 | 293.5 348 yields 1.02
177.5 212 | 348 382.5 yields 1.20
